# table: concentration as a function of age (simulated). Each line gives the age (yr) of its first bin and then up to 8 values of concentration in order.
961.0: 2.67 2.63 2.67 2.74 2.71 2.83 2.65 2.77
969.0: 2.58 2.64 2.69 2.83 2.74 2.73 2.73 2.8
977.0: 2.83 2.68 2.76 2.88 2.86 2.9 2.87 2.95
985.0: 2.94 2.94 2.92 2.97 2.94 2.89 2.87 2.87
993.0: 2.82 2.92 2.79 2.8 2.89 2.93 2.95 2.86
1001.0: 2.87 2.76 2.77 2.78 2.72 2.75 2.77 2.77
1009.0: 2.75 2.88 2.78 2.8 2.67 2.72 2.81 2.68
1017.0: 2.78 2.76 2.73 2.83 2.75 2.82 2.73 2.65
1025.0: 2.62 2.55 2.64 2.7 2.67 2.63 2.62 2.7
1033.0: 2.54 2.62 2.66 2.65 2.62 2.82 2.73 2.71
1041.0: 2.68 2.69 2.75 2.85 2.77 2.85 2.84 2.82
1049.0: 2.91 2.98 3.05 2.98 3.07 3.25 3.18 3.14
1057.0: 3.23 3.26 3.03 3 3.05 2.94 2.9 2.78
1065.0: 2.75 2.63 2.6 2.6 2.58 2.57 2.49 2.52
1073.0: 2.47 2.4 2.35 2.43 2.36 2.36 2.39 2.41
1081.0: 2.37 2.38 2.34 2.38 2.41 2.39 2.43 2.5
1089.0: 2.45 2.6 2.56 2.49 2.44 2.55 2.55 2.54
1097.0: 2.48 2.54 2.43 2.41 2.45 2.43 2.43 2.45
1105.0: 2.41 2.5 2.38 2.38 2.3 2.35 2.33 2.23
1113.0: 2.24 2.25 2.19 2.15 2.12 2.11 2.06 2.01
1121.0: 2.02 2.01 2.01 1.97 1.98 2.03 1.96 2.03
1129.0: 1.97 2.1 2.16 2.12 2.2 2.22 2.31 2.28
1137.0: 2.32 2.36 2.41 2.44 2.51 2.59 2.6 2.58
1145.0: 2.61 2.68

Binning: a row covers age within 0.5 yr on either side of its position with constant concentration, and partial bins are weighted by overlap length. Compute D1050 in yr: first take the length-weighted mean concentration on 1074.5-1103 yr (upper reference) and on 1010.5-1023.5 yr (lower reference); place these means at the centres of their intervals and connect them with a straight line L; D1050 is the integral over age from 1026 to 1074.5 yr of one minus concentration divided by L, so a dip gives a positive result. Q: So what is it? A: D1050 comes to -3.3 yr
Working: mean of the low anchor 2.76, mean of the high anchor 2.44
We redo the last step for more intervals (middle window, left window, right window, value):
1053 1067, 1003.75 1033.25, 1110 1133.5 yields -3.0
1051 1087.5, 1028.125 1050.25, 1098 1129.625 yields -2.2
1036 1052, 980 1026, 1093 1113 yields -0.9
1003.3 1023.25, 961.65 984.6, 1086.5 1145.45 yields -1.0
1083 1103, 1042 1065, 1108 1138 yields 0.2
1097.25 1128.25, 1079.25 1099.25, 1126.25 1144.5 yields 1.8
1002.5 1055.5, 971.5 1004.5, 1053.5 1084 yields -0.1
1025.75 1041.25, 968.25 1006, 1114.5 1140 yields -0.4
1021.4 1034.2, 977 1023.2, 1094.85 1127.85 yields 0.1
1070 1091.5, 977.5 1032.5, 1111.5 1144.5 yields 0.0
